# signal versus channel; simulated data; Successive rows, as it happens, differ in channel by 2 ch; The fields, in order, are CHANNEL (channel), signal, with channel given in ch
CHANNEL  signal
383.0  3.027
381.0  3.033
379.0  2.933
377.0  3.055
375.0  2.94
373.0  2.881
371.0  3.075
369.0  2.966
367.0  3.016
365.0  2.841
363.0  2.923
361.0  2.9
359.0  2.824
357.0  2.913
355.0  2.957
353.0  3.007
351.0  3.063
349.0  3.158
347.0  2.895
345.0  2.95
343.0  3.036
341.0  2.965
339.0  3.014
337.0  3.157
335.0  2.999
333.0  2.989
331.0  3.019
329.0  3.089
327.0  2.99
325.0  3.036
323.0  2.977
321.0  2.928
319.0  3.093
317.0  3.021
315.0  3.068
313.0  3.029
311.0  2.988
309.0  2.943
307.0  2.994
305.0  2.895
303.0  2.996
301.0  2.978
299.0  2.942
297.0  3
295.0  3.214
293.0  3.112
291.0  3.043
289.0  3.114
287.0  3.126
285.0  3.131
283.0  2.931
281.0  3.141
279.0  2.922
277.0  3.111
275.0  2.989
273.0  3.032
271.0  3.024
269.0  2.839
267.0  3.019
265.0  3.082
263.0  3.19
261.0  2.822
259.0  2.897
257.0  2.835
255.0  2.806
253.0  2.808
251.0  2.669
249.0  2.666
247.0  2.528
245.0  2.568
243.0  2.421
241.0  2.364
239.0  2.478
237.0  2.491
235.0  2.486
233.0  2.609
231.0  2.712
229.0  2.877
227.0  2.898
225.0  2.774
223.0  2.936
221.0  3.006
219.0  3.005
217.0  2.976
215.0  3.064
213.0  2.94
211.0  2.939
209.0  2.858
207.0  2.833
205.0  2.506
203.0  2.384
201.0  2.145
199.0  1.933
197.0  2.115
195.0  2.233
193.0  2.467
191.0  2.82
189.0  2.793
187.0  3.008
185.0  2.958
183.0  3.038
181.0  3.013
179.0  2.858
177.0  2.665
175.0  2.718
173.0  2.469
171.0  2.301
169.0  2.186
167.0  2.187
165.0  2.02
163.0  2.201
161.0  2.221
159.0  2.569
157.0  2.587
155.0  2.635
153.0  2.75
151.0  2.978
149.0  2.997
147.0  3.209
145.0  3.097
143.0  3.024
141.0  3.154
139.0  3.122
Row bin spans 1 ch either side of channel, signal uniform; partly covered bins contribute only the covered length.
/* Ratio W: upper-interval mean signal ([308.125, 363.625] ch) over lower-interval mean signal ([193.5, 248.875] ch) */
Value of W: 1.14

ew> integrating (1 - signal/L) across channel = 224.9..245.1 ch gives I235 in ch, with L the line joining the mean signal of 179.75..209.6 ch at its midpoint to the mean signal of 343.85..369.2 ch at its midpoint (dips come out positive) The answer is 0.68 ch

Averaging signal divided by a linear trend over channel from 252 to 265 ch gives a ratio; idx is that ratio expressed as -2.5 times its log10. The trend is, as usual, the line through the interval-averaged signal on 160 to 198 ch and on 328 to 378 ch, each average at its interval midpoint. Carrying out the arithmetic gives -0.06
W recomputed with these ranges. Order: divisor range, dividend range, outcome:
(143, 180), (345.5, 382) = 1.14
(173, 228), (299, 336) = 1.10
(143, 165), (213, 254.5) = 1.01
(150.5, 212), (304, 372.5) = 1.17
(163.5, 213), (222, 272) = 1.07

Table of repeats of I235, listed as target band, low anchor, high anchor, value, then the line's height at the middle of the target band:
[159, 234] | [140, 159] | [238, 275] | 5.8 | 2.86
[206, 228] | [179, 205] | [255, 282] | -1.7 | 2.72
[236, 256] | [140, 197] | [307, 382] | 1.7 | 2.81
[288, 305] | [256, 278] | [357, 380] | -0.4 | 2.97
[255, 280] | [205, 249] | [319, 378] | -1.3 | 2.82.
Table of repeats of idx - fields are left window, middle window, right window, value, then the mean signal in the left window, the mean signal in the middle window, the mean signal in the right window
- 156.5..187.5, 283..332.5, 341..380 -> -0.07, 2.55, 3.03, 2.96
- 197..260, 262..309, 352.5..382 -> -0.09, 2.68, 3.03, 2.95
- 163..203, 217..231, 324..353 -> -0.10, 2.51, 2.91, 3.03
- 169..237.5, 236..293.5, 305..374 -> -0.01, 2.69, 2.87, 2.99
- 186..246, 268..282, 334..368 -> -0.08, 2.65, 3.01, 2.98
